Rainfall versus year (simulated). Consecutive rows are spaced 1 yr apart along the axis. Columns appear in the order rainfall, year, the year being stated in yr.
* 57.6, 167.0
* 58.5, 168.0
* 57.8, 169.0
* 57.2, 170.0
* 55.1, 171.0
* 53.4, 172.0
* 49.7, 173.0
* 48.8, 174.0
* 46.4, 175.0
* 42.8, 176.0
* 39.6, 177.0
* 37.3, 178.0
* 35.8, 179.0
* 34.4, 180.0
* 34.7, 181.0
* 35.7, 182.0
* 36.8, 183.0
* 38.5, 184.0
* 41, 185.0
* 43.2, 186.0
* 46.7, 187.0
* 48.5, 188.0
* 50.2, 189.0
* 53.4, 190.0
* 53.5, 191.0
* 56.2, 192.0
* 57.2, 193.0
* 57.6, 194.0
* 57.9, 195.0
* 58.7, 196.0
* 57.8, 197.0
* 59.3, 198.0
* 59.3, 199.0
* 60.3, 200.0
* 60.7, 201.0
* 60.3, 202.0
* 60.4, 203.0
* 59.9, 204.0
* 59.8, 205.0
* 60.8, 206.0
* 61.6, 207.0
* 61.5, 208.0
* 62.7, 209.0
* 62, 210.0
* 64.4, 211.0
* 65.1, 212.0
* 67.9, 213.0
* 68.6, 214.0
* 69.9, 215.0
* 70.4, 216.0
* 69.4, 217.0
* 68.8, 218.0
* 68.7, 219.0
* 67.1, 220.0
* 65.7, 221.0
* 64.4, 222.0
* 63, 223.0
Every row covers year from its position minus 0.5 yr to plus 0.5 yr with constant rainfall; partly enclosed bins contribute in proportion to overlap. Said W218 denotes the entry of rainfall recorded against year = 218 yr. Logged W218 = 68.8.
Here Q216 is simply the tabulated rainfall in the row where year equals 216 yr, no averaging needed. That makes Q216 70.4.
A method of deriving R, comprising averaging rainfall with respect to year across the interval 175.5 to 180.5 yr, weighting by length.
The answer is 38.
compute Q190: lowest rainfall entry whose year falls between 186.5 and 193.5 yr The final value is 46.7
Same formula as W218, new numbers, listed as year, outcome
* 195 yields 57.9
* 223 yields 63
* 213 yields 67.9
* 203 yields 60.4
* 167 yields 57.6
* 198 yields 59.3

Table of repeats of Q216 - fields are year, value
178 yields 37.3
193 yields 57.2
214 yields 68.6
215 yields 69.9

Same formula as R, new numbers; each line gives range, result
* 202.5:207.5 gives 60.5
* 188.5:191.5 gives 52.4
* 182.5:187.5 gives 41.2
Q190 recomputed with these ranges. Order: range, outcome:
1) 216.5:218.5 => 68.8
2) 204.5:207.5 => 59.8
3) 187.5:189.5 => 48.5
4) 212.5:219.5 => 67.9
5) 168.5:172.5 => 53.4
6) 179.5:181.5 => 34.4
